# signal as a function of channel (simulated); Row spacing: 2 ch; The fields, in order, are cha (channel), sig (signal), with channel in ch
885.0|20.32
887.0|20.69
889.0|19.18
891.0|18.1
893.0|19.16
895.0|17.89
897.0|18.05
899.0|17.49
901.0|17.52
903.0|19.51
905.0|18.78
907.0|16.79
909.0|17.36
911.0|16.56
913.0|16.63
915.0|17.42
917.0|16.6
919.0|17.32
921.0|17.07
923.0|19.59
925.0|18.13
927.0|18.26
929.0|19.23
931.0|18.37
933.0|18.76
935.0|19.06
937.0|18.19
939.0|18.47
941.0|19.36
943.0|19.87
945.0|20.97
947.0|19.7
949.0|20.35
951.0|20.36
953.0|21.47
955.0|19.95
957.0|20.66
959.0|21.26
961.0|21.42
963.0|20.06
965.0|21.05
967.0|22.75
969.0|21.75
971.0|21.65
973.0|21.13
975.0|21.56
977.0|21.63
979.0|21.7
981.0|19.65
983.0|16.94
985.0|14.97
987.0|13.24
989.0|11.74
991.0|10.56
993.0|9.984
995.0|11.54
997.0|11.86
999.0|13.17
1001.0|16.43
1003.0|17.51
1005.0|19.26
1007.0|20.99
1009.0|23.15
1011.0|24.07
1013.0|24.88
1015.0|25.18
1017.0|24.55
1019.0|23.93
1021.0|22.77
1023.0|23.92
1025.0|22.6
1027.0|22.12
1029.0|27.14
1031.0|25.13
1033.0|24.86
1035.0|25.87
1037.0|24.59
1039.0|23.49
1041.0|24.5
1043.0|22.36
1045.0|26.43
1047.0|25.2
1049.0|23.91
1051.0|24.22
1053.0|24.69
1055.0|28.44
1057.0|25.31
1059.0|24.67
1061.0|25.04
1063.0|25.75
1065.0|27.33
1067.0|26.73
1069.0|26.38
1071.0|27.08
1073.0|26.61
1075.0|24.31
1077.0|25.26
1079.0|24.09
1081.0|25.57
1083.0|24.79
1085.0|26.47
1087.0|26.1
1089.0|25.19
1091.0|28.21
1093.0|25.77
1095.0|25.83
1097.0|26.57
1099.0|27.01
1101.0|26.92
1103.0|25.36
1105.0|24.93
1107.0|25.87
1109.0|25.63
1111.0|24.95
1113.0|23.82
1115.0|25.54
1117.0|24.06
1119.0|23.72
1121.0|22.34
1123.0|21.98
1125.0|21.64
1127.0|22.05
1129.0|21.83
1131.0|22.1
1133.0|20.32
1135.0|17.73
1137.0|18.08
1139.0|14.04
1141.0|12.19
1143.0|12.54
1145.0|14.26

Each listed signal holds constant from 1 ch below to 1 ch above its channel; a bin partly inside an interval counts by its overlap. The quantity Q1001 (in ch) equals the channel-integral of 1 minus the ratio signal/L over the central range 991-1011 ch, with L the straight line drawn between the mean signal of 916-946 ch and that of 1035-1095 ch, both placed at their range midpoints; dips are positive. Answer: 5.5 ch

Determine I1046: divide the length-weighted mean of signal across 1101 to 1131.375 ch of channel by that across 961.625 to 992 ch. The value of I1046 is 1.27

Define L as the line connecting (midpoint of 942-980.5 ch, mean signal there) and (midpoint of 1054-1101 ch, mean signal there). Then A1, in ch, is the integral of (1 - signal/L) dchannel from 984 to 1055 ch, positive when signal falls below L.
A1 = 8.1 ch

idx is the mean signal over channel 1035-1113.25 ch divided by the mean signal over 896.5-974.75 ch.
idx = 1.33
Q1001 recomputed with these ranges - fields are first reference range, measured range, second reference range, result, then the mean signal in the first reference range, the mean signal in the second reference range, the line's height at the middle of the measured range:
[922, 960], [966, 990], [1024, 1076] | 2.6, 19.6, 25.2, 21.5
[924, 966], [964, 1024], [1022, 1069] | 8.6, 19.8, 25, 22.3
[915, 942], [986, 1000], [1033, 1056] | 6.5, 18.3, 24.9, 22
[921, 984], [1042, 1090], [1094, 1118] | -2.8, 20.1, 25.5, 24.1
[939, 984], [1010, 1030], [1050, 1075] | -0.3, 20.6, 26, 23.7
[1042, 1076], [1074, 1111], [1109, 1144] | -4.2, 25.6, 20.7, 23.1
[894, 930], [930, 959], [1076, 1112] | -0.8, 17.8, 25.8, 19.2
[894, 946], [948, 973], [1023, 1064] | -0.9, 18.2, 24.8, 20.4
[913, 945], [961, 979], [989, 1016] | -3.7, 18.4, 17.4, 17.8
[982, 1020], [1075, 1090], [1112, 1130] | -2.8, 17.6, 23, 21.3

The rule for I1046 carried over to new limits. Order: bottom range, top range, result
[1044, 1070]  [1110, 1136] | 0.87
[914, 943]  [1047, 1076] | 1.40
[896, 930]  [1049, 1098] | 1.45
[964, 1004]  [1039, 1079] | 1.49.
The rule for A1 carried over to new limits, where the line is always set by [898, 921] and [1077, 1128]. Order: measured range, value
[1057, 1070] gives -1.4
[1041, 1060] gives -1.7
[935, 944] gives -0.2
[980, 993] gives 4.0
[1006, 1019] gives -1.4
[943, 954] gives -0.9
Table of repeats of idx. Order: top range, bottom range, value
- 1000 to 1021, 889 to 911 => 1.22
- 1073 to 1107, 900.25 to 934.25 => 1.44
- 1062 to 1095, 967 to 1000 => 1.56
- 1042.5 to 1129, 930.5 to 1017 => 1.32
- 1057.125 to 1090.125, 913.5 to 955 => 1.36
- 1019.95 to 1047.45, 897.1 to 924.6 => 1.38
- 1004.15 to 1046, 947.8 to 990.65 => 1.22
